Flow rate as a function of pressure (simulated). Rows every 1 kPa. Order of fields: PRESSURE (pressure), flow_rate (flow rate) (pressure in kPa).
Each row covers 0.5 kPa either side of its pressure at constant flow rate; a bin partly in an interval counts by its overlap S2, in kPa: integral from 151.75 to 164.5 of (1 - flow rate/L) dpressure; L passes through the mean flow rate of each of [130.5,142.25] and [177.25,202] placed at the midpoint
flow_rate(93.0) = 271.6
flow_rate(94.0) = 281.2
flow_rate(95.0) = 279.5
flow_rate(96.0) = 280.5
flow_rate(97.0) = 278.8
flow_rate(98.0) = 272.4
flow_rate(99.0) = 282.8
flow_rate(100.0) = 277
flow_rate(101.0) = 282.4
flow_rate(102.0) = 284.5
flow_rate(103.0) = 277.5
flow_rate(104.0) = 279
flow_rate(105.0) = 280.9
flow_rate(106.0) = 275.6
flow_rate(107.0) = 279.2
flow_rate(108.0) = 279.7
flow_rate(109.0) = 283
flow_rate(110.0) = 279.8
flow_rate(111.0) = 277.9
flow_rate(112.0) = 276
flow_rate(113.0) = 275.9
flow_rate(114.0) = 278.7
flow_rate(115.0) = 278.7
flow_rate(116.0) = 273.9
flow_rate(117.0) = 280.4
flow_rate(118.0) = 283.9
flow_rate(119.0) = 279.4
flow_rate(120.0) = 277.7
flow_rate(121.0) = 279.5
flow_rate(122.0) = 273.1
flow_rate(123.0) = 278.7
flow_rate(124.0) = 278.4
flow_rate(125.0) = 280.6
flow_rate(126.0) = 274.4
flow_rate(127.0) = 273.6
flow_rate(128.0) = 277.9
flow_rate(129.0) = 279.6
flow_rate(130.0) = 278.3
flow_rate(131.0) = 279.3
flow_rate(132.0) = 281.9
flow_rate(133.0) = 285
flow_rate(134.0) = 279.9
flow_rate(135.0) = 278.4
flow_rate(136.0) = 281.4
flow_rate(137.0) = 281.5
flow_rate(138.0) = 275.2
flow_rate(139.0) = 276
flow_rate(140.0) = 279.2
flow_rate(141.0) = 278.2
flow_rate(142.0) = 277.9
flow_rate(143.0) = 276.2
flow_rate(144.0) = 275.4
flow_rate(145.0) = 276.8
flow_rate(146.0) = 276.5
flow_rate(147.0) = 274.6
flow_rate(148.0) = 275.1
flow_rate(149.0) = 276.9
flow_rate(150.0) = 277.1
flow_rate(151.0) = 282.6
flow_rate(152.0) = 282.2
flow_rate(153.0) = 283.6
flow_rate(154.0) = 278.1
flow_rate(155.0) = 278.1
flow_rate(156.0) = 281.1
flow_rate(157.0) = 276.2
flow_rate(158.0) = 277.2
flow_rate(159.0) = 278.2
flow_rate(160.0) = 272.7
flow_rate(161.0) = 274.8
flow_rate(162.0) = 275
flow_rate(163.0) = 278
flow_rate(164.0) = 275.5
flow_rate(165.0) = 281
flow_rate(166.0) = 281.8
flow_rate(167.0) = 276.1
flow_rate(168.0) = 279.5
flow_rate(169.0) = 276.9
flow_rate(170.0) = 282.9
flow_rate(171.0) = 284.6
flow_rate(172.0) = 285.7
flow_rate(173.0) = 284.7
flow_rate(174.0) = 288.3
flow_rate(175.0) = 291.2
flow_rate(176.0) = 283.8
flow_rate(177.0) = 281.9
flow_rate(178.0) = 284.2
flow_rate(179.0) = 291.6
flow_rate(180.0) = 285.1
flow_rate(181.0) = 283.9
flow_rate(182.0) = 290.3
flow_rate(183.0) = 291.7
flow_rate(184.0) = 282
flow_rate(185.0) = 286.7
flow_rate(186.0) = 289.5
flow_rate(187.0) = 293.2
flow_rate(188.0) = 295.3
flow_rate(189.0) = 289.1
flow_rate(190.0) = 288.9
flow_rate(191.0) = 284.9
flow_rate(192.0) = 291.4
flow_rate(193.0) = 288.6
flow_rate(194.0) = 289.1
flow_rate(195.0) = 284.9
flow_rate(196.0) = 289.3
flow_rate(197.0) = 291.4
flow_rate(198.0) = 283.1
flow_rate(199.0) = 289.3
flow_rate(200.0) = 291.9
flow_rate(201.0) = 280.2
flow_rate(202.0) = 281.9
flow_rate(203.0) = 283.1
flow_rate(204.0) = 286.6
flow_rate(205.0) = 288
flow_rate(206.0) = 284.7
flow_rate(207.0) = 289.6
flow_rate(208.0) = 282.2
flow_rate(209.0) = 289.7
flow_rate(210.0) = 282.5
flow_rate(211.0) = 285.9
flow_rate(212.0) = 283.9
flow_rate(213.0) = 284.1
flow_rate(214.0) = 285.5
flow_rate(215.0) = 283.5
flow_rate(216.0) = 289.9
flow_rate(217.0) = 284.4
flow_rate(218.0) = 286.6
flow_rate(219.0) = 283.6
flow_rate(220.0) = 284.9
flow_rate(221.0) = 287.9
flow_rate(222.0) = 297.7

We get 0.2 kPa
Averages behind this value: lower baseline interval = 280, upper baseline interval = 288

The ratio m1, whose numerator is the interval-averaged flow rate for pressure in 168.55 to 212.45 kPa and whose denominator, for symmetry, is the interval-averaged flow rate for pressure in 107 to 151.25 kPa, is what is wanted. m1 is 1.0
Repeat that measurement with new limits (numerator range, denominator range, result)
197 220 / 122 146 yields 1.03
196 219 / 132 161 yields 1.03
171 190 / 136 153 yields 1.04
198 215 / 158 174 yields 1.02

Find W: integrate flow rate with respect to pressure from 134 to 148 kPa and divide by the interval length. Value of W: 277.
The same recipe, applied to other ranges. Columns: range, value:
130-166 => 278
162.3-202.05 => 286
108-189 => 280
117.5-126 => 279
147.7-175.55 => 280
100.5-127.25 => 279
